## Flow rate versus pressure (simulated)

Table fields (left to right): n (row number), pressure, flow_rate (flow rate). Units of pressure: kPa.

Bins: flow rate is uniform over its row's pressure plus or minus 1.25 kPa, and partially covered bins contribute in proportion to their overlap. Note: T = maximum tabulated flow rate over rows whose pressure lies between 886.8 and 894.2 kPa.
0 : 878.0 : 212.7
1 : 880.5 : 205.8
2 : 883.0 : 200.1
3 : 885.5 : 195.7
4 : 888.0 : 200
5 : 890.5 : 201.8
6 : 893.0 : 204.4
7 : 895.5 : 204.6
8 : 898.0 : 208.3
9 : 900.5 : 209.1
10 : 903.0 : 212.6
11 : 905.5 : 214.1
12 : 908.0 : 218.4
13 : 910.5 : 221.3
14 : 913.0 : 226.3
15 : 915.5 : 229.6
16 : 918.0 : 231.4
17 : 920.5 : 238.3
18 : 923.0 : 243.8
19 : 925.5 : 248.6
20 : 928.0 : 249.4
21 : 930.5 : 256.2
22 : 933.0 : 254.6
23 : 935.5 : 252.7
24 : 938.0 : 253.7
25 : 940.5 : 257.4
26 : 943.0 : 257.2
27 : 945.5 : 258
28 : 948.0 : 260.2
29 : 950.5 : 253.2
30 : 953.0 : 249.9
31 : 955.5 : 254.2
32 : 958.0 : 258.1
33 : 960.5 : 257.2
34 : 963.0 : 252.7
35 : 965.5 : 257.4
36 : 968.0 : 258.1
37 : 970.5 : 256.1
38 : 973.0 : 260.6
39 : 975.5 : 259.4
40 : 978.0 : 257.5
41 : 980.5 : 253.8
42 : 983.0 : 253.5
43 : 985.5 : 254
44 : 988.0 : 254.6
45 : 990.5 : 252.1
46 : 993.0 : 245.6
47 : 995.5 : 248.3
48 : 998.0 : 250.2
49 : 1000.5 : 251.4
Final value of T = 204.4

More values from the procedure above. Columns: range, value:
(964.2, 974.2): 260.6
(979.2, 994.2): 254.6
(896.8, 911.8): 221.3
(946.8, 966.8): 260.2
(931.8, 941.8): 257.4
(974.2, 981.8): 259.4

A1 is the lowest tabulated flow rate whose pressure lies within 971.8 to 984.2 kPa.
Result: 253.5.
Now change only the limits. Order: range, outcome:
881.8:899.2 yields 195.7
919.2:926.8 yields 238.3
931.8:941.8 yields 252.7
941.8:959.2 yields 249.9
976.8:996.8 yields 245.6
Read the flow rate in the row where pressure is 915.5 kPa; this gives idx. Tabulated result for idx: 229.6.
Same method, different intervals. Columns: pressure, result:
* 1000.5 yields 251.4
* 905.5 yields 214.1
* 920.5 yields 238.3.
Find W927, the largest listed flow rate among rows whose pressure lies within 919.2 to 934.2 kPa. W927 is 256.2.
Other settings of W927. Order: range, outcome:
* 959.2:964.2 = 257.2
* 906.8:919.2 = 231.4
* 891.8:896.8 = 204.6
